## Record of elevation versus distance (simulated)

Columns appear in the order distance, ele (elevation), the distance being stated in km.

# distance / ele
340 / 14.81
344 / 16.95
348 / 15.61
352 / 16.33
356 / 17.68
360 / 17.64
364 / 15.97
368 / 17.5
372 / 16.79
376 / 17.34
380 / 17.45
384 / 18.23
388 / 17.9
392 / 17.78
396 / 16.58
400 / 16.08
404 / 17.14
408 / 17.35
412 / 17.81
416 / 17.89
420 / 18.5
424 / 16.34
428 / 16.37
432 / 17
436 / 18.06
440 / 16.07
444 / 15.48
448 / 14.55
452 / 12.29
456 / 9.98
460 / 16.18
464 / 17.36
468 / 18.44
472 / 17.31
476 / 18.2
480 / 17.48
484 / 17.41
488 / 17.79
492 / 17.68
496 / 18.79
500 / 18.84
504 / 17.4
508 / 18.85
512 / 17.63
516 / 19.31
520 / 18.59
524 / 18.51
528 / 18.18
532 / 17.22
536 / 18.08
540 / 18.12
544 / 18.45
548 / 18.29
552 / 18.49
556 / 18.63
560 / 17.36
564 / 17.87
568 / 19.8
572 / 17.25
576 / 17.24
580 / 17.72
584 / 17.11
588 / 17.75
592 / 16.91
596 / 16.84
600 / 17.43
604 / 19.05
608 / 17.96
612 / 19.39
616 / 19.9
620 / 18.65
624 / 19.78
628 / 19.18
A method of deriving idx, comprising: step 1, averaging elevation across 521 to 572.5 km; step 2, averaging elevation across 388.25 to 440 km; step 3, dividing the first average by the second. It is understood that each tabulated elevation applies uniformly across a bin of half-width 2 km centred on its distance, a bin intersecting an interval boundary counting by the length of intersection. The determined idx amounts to 1.06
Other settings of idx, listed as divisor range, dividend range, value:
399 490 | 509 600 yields 1.08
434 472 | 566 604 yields 1.14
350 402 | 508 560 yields 1.06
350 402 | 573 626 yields 1.05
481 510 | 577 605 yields 0.97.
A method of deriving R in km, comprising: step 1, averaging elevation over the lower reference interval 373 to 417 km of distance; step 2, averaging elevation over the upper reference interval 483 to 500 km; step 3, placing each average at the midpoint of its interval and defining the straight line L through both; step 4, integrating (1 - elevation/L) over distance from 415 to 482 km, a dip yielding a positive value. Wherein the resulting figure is 5.50 km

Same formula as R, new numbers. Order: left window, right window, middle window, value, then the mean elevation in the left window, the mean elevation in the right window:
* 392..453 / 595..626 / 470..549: -2.4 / 16.6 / 18.7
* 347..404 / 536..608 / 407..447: 0.7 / 17.1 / 17.9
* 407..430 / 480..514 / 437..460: 4.6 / 17.4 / 18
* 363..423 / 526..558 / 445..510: 3.9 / 17.4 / 18.2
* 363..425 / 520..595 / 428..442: 0.4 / 17.3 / 17.9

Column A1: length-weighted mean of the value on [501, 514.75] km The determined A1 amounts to 18.1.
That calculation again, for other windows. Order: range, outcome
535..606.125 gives 17.9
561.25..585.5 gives 17.8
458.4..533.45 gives 18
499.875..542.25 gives 18.2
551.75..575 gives 18.2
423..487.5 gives 16.2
